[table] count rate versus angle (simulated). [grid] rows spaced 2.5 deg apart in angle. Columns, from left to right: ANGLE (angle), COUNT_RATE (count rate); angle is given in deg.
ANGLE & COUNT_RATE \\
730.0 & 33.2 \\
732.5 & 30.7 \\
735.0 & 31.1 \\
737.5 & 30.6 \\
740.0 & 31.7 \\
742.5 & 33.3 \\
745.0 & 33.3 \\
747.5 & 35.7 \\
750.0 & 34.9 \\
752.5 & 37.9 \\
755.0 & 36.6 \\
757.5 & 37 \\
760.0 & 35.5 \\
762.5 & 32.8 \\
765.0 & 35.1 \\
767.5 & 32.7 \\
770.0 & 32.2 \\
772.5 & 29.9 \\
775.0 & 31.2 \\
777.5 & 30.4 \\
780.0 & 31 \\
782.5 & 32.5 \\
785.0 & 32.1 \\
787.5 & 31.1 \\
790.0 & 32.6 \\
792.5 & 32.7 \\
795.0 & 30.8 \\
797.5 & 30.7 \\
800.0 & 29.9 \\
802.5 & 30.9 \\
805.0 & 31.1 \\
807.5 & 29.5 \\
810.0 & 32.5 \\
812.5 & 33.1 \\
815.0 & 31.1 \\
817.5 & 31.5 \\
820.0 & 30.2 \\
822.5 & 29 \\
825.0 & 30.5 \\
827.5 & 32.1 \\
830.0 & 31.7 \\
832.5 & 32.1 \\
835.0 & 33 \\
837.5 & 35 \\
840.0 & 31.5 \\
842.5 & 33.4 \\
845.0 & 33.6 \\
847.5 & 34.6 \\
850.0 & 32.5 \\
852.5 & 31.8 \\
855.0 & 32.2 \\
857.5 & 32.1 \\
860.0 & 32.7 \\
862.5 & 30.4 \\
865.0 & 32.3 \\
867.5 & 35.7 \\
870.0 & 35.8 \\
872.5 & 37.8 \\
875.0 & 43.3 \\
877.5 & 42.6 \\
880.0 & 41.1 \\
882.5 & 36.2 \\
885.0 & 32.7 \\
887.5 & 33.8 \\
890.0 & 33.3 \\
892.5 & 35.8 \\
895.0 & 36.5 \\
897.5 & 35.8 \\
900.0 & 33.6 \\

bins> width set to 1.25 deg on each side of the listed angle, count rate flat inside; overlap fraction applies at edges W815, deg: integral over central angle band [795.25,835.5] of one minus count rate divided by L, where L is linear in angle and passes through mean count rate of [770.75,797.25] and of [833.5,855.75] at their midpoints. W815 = 1.42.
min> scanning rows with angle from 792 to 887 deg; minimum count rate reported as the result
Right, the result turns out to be 29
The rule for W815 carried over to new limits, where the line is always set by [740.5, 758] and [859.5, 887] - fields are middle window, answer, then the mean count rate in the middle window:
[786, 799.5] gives 1.6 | 31.5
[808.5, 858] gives 5.4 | 32.2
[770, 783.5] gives 1.7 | 31.1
